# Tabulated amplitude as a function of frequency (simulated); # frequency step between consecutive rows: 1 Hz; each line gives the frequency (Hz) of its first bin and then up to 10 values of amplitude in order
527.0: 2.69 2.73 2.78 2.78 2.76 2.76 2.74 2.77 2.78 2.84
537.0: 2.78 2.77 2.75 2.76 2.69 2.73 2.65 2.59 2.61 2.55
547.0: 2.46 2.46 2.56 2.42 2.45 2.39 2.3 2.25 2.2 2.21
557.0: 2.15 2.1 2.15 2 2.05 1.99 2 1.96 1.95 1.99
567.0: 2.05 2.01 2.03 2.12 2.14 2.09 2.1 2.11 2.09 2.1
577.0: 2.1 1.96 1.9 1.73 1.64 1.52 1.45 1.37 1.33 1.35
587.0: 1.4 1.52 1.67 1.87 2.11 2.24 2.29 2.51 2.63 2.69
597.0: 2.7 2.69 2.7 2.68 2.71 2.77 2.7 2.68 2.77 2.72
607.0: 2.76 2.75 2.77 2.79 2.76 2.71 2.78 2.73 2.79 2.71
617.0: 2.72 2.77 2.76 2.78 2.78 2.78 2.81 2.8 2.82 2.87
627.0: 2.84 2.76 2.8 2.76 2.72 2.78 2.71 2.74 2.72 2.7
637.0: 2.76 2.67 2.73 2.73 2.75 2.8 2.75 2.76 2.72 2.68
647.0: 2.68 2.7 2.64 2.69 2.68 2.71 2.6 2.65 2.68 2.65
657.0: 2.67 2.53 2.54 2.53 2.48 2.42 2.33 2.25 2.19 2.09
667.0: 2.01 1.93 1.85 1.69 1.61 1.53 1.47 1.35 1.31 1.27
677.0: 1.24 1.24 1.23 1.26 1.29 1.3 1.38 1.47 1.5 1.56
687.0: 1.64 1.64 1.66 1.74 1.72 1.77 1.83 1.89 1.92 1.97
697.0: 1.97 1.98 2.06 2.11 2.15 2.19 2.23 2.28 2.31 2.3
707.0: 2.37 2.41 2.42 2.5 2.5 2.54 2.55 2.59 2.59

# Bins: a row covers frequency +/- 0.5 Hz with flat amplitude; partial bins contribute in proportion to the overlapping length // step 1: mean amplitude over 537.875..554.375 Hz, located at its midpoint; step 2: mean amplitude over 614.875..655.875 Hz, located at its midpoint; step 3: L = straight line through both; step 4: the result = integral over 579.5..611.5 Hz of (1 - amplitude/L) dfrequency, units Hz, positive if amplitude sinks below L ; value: 4.8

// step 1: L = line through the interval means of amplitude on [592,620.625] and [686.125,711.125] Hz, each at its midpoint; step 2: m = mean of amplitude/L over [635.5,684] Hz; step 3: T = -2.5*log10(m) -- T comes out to 0.071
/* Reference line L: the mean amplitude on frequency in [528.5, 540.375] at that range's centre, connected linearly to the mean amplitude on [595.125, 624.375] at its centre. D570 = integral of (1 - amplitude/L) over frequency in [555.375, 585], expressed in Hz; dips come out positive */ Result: 8.6 Hz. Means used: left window 2.77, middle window 1.96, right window 2.74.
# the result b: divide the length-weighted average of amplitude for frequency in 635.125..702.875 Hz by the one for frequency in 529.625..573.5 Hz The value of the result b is 0.88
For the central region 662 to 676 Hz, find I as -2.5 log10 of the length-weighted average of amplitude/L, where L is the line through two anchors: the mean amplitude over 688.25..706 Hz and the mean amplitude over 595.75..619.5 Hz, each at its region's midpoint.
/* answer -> 0.22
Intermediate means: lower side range 2.73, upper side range 1.99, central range 1.82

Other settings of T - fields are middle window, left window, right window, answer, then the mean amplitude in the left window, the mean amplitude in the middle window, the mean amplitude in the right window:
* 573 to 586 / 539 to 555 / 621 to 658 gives 0.414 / 2.52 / 1.77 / 2.73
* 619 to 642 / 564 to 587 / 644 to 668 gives -0.196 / 1.86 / 2.76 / 2.52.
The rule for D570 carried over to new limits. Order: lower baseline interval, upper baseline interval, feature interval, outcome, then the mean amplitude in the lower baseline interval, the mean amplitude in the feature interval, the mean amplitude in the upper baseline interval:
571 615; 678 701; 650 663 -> -4.9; 2.26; 2.59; 1.68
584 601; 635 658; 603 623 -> -3.4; 2.14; 2.75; 2.7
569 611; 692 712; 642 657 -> -3.4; 2.21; 2.69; 2.18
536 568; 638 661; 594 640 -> -3.2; 2.36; 2.74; 2.67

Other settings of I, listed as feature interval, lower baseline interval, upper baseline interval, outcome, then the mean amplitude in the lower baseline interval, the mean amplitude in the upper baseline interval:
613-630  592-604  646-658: -0.056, 2.63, 2.66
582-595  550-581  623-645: 0.286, 2.09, 2.76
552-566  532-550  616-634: 0.267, 2.67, 2.78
